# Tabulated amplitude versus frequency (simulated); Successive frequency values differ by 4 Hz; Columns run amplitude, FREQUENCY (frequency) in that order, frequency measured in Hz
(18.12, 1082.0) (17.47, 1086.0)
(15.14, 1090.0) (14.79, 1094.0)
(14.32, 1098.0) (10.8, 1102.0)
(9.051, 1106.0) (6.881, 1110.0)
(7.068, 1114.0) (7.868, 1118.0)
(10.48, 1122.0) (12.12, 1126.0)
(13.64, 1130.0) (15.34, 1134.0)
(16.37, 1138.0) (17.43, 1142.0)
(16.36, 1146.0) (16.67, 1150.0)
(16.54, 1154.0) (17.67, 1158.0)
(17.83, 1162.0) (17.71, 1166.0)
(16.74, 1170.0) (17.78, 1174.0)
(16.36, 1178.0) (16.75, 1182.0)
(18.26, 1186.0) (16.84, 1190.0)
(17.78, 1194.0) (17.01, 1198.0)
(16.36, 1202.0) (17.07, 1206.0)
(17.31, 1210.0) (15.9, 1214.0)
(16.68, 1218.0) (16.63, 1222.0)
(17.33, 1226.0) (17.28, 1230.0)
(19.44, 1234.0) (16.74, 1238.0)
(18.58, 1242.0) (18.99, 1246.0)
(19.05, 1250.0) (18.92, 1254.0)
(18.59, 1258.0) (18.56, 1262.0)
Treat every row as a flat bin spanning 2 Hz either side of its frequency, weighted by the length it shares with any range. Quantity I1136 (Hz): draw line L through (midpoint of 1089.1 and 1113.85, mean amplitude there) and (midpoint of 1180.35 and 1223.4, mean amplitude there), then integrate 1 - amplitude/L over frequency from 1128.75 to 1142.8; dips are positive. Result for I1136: -2.5 Hz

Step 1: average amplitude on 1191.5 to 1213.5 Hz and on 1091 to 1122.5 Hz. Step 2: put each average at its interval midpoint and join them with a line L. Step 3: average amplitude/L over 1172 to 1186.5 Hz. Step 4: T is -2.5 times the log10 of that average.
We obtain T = -0.12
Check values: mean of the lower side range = 10.3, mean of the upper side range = 17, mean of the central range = 17.2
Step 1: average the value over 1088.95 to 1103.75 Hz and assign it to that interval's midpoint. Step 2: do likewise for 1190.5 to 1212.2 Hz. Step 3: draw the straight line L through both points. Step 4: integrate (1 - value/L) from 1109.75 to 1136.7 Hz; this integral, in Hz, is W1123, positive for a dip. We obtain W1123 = 6.9 Hz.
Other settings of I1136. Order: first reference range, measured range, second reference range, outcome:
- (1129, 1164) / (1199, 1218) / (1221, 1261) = 1.0 Hz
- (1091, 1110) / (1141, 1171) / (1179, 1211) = -4.4 Hz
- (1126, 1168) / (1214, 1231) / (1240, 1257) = 1.3 Hz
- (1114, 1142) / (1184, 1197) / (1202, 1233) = -1.6 Hz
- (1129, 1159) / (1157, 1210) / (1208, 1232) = -2.1 Hz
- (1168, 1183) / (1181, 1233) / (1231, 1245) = 1.5 Hz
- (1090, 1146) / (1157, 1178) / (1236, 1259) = -4.0 Hz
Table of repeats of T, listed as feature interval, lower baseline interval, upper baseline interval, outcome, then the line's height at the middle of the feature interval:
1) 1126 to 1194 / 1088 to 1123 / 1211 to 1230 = -0.22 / 13.6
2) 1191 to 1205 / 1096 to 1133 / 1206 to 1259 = -0.10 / 15.6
